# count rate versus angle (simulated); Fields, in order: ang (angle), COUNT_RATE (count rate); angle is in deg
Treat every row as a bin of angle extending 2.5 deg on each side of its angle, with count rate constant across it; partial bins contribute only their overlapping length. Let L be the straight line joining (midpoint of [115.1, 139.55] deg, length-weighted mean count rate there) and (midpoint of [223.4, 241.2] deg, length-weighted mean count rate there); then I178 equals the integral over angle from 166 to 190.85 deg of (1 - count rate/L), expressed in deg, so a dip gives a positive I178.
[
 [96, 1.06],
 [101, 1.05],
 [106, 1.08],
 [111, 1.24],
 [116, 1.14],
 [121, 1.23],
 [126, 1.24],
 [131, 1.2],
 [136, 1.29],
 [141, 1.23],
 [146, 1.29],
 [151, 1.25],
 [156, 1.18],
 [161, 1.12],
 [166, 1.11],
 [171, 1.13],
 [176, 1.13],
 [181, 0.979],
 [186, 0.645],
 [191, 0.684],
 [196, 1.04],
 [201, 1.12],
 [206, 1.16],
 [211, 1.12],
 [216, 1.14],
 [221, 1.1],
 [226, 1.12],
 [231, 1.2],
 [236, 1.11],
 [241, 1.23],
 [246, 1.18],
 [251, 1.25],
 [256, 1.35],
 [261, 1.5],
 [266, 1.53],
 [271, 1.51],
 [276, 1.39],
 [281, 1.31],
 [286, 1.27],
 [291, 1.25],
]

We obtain 4.9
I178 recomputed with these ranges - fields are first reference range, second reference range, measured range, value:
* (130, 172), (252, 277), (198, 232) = 5.27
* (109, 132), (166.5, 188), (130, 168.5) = -3.83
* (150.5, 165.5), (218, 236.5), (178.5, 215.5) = 5.61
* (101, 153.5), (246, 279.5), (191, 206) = 3.25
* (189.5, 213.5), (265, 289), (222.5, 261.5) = 0.12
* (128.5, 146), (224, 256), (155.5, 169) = 1.15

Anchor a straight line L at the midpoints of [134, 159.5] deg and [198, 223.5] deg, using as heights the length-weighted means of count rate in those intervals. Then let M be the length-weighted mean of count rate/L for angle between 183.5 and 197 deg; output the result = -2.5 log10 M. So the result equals 0.458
